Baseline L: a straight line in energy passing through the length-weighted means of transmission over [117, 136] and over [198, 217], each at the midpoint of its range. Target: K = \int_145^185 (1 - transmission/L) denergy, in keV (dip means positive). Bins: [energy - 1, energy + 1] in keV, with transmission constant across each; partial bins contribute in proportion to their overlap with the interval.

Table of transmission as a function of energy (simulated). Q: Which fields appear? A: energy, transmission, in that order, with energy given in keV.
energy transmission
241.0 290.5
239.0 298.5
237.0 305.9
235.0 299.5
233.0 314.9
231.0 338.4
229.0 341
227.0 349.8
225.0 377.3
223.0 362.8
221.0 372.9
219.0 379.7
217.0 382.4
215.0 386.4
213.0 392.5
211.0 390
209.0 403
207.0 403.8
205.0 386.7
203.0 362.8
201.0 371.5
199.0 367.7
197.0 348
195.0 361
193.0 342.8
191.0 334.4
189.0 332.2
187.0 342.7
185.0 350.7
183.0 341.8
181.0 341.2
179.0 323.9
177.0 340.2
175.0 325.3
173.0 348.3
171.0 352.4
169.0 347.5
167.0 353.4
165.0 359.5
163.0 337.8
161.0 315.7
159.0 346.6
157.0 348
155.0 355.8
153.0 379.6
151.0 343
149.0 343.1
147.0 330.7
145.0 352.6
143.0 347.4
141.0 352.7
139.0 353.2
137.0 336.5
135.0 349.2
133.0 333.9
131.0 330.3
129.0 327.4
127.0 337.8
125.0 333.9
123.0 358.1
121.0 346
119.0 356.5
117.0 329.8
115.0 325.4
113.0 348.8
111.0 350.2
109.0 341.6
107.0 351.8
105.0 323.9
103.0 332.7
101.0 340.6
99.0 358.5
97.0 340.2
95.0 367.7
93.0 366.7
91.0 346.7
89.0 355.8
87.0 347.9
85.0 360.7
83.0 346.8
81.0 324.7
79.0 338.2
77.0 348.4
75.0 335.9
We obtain 1.9 keV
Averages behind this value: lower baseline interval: 341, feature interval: 344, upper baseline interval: 385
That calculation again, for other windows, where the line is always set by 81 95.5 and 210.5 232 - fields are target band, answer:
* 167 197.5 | 1.9 keV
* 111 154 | 1.8 keV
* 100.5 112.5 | 0.5 keV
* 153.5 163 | 0.5 keV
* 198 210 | -0.5 keV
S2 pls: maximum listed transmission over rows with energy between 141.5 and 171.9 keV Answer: 379.6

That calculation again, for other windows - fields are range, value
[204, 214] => 403.8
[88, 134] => 367.7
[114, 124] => 358.1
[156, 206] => 386.7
